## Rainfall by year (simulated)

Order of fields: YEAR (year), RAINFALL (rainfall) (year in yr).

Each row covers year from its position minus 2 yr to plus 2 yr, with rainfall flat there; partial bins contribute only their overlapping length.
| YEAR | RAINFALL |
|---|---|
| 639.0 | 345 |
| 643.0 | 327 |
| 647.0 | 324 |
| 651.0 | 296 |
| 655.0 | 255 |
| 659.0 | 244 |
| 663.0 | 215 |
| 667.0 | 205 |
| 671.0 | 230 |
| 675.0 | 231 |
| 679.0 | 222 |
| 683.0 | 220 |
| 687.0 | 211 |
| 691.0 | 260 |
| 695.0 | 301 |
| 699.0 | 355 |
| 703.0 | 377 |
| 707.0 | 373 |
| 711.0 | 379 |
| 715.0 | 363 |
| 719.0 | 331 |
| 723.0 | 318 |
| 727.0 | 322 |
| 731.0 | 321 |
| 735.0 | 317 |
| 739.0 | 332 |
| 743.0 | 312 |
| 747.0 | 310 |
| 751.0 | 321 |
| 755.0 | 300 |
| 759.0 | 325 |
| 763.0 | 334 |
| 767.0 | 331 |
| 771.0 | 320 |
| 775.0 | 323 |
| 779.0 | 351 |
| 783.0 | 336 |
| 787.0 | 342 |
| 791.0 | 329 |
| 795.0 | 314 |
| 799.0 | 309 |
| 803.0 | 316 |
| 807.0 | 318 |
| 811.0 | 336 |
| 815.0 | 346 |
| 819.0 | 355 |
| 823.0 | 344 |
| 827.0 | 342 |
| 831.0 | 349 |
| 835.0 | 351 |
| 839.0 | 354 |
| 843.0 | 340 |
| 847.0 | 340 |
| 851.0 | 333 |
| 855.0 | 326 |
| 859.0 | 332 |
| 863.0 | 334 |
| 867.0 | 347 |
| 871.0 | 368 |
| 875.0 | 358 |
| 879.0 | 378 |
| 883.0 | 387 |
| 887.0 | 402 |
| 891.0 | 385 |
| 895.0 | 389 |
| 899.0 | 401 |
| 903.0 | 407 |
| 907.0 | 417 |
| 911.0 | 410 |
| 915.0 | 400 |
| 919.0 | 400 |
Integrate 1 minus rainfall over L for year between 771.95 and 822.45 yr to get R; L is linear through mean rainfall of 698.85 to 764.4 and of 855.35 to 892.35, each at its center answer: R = 2.37 yr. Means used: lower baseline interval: 334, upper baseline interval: 364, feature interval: 331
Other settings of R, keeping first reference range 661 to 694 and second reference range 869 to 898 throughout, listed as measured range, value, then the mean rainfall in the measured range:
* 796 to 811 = 0.2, 317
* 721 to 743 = -4.4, 321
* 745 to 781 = -4.1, 324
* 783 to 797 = -0.8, 329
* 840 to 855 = 0.7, 337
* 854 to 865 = 1.0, 331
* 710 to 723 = -4.8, 350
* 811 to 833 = -0.7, 346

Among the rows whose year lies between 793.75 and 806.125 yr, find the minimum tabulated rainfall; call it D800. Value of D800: 309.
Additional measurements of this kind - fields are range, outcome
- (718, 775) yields 300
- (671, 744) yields 211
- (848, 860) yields 326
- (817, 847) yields 340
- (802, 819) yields 316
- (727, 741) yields 317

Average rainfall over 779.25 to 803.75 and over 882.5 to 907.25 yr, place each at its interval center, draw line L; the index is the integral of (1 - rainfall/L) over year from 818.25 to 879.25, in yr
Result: 3.3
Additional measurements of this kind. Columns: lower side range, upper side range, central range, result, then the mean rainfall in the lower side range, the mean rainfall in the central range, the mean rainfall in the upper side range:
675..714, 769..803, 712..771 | -2.3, 298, 325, 327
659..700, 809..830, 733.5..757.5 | -2.1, 242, 316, 345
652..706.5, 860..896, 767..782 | -0.9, 260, 332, 370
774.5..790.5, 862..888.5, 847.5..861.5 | 1.2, 339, 332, 368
